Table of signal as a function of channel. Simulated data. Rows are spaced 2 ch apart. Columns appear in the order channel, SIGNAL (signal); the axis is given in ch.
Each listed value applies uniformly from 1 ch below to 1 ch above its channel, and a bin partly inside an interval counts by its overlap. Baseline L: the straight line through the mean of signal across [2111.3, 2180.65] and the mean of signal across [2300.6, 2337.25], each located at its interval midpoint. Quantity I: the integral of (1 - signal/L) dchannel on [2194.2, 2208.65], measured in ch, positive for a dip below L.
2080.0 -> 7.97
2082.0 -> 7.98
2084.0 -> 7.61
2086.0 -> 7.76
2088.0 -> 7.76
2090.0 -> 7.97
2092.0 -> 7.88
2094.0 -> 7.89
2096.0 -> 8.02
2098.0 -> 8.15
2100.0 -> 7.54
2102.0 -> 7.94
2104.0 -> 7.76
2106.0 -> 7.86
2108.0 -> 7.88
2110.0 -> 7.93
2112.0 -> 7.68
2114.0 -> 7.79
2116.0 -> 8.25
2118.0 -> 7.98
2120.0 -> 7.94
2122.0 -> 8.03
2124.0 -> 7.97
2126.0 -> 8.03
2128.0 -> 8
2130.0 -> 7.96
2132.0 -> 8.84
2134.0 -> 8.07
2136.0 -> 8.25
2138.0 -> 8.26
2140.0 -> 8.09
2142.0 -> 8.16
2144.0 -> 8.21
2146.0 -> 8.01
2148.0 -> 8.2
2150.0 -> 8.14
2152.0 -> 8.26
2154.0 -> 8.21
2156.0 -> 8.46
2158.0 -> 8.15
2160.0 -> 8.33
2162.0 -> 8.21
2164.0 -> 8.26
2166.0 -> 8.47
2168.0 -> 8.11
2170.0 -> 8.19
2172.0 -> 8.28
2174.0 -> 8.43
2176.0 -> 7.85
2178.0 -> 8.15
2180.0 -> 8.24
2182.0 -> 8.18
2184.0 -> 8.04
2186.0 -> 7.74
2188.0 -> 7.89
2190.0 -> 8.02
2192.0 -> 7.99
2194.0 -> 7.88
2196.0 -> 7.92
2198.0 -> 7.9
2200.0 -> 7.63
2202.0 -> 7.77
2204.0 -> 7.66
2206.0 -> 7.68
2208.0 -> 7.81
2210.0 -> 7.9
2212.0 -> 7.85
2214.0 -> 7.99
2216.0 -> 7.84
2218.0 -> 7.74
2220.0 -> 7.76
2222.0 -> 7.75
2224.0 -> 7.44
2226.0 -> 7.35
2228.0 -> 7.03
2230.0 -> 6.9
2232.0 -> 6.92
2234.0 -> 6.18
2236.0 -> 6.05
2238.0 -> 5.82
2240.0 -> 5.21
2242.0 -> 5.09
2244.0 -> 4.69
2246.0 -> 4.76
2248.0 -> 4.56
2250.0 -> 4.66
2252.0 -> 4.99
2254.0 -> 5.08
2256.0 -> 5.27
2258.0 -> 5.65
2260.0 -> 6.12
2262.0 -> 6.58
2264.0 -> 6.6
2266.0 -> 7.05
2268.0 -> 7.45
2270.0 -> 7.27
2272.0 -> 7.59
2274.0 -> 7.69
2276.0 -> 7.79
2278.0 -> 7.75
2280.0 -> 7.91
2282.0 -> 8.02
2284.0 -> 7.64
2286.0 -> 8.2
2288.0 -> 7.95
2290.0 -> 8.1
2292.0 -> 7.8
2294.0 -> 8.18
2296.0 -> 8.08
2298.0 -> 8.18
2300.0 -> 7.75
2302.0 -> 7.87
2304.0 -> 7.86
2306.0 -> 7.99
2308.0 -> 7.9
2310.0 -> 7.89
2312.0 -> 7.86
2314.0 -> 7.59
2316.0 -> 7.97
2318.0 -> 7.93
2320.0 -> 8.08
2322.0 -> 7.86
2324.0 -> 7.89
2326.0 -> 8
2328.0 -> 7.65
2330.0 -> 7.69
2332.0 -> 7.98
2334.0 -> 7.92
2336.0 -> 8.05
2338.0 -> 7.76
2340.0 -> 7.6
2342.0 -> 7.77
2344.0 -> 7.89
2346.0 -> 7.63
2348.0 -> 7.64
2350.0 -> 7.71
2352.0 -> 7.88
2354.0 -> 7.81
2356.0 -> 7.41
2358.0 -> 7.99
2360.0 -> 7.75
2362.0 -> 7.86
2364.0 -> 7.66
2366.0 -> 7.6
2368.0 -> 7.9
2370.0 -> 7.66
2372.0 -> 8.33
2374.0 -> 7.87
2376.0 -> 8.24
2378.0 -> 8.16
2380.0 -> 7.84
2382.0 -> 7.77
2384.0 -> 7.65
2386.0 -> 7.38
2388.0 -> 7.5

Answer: 0.5 ch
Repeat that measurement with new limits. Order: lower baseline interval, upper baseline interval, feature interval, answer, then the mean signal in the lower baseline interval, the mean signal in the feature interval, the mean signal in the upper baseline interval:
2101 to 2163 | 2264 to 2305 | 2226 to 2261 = 9.9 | 8.09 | 5.64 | 7.78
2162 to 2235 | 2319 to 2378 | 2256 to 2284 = 2.4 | 7.8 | 7.14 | 7.84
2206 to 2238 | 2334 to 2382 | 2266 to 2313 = -1.6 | 7.33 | 7.84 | 7.83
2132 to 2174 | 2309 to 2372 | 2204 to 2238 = 3.1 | 8.24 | 7.35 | 7.81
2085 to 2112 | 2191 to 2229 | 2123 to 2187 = -3.1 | 7.87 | 8.18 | 7.73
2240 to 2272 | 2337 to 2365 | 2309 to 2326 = -2.0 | 5.76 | 7.89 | 7.74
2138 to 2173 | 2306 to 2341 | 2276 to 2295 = 0.0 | 8.22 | 7.94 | 7.86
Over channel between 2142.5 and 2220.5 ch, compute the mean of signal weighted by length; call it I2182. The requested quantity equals 8.04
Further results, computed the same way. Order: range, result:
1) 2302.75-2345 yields 7.86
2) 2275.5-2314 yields 7.93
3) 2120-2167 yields 8.19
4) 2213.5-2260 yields 6.18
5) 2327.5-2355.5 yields 7.78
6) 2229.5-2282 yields 6.24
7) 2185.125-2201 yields 7.87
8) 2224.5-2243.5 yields 6.27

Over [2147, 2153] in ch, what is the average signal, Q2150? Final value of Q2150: 8.2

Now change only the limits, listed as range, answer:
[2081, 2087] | 7.78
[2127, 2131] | 7.98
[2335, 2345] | 7.81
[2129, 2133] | 8.4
